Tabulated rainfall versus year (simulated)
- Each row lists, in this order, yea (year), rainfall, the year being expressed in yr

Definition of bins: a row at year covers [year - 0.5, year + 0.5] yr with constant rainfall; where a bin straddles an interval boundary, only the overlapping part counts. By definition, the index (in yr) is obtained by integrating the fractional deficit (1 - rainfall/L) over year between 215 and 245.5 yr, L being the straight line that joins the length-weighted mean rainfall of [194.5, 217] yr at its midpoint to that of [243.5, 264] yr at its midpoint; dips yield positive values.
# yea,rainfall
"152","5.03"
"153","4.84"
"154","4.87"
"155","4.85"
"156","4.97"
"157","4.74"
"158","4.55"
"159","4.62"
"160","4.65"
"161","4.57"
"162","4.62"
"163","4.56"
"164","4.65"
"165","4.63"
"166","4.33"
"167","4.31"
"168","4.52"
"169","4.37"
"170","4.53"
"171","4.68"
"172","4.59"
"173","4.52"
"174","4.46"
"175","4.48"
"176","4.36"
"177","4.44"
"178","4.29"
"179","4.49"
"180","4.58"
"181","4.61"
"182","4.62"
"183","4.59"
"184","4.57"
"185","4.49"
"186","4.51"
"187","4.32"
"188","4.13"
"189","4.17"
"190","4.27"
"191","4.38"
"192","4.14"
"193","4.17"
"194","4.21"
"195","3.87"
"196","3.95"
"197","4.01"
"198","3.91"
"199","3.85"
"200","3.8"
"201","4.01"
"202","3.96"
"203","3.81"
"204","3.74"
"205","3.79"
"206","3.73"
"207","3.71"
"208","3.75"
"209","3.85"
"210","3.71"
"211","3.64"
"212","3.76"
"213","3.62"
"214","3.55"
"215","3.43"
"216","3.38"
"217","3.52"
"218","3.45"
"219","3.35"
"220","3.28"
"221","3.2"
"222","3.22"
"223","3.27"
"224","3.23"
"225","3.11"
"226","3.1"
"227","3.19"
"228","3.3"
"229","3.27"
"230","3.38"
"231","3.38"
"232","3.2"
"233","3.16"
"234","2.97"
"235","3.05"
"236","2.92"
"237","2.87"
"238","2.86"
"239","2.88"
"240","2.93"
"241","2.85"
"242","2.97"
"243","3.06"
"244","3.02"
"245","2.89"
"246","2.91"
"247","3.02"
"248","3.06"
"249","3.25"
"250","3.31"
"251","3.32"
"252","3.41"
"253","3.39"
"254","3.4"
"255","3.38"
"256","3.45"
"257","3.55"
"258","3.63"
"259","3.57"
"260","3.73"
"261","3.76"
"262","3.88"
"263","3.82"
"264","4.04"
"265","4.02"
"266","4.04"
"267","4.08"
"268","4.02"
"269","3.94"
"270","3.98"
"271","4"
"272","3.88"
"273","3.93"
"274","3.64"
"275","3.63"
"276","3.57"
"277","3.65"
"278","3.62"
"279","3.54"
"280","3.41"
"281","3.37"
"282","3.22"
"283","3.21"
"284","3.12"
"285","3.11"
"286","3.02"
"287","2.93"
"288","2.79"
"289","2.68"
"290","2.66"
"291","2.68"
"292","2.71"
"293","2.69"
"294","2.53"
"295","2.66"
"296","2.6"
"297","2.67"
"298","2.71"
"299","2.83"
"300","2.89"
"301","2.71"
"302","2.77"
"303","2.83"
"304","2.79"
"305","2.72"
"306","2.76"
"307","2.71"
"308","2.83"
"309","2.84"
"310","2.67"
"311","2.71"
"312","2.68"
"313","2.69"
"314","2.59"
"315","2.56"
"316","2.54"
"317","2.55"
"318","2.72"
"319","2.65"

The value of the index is 3.7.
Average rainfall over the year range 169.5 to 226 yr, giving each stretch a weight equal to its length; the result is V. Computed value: 3.98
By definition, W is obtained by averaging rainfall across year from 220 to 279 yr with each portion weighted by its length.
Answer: 3.4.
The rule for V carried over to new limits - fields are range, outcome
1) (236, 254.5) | 3.07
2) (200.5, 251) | 3.32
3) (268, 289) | 3.47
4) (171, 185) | 4.51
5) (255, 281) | 3.76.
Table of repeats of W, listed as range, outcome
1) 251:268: 3.7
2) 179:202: 4.23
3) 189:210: 3.95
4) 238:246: 2.94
